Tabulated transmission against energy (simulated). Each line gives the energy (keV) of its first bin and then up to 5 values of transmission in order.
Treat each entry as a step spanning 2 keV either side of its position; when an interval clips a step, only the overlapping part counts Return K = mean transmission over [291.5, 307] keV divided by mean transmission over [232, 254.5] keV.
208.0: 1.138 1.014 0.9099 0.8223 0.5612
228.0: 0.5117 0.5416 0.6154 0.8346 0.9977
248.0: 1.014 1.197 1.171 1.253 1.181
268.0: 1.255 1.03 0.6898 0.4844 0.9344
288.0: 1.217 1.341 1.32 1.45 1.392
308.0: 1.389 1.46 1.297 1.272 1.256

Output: 1.5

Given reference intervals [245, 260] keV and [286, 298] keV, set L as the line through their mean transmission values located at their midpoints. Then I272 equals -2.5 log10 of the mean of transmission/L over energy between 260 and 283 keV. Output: 0.249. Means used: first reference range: 1.14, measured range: 0.957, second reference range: 1.29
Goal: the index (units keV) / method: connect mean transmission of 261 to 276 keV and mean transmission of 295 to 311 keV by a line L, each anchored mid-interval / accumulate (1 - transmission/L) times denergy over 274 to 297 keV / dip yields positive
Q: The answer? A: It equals 5.1 keV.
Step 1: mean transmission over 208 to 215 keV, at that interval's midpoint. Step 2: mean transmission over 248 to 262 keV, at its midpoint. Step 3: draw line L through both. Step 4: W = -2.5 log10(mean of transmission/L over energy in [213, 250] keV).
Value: 0.40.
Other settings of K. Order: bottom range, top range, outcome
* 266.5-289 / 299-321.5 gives 1.50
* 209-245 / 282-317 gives 1.72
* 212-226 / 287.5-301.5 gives 1.67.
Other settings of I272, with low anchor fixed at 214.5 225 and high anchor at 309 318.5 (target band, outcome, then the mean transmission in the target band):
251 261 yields -0.19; 1.2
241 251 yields -0.07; 1.01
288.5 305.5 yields -0.08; 1.36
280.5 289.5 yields 0.23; 0.969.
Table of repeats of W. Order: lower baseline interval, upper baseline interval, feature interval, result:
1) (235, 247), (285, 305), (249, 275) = -0.130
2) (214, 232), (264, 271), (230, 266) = 0.013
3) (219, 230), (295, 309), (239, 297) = -0.036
